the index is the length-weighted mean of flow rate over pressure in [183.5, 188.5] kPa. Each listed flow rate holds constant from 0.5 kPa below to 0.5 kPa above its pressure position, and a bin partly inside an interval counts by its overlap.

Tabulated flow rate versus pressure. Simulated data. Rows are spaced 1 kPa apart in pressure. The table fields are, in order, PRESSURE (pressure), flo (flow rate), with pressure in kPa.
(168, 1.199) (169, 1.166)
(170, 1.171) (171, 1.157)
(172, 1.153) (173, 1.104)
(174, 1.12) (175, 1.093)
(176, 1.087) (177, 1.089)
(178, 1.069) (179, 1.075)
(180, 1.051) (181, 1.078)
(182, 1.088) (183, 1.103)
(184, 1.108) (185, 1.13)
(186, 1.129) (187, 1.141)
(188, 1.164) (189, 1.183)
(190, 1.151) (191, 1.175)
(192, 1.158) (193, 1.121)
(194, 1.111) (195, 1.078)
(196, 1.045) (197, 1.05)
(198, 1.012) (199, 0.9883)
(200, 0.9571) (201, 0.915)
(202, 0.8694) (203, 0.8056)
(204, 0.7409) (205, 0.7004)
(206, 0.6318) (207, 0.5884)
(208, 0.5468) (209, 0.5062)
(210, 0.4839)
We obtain 1.13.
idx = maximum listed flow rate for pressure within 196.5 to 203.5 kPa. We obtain 1.05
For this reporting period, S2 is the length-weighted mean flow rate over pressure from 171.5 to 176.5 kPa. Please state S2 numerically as 1.11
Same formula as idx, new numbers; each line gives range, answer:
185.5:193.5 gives 1.183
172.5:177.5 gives 1.12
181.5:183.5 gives 1.103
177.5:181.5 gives 1.078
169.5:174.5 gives 1.171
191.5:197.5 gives 1.158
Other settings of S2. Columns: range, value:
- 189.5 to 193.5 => 1.15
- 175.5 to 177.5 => 1.09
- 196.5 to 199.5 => 1.02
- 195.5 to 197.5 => 1.05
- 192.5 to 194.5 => 1.12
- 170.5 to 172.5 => 1.16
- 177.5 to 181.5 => 1.07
